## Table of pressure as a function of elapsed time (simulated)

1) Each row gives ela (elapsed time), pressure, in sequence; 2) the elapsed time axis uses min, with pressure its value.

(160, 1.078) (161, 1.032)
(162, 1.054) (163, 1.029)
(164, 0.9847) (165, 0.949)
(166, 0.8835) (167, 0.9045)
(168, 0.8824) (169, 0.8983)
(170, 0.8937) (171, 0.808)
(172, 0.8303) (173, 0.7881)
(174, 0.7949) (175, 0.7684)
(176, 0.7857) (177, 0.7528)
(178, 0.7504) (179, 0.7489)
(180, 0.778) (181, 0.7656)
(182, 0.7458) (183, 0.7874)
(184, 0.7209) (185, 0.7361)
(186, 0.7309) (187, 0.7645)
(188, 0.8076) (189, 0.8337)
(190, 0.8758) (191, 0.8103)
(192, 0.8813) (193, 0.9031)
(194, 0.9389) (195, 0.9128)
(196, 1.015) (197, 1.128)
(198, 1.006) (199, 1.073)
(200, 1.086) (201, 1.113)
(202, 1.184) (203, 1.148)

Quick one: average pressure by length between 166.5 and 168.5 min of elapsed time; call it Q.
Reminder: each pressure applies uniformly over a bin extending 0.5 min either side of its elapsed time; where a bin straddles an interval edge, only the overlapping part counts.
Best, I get 0.893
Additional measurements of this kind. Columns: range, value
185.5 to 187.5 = 0.748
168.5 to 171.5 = 0.867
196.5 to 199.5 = 1.07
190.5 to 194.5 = 0.883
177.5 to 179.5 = 0.75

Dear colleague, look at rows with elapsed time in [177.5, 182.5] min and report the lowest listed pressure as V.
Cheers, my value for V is 0.7458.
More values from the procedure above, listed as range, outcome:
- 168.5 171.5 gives 0.808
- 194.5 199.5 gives 0.9128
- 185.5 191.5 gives 0.7309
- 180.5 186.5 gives 0.7209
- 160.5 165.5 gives 0.949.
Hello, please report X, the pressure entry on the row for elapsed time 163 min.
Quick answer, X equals 1.029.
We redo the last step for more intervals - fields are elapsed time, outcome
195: 0.9128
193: 0.9031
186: 0.7309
